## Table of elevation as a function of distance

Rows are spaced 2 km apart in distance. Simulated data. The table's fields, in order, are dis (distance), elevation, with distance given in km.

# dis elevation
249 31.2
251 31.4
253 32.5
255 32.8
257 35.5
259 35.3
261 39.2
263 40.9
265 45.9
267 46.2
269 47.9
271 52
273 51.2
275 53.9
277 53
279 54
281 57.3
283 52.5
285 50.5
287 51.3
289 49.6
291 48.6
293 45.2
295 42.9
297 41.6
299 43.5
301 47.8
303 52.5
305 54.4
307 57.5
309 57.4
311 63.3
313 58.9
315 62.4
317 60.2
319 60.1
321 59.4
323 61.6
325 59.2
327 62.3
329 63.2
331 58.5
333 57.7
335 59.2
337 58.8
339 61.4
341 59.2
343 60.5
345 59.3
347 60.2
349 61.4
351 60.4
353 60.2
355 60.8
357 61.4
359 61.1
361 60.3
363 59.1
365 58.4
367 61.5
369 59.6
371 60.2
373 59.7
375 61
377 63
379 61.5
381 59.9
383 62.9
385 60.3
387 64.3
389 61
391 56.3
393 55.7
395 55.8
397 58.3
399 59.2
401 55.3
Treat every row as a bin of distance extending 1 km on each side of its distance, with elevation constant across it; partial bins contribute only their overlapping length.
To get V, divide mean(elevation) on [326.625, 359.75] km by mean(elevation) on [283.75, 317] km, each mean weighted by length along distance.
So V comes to 1.16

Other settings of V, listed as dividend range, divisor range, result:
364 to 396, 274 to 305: 1.21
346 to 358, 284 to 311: 1.22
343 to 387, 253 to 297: 1.30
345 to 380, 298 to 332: 1.05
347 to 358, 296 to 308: 1.23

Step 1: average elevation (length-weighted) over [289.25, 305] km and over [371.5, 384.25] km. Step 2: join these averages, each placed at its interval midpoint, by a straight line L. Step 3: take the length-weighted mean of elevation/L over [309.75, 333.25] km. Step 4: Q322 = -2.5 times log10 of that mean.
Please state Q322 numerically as -0.19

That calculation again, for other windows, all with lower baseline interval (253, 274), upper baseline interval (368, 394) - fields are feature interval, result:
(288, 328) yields -0.11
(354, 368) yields -0.06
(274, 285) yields -0.20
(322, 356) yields -0.12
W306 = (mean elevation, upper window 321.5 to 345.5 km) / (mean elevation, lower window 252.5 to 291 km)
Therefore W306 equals 1.3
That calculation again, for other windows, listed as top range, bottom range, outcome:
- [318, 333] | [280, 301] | 1.25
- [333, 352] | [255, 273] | 1.40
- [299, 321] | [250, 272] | 1.42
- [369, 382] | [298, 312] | 1.13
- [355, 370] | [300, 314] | 1.08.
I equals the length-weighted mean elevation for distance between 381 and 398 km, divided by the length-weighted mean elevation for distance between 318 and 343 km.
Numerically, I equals 1.0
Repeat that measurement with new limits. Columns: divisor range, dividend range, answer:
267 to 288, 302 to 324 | 1.13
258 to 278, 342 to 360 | 1.30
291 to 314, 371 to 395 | 1.18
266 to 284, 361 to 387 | 1.17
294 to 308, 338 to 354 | 1.24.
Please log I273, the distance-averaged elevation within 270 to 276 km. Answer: 52.4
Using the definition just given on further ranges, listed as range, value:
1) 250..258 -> 33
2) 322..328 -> 61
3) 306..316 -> 59.9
